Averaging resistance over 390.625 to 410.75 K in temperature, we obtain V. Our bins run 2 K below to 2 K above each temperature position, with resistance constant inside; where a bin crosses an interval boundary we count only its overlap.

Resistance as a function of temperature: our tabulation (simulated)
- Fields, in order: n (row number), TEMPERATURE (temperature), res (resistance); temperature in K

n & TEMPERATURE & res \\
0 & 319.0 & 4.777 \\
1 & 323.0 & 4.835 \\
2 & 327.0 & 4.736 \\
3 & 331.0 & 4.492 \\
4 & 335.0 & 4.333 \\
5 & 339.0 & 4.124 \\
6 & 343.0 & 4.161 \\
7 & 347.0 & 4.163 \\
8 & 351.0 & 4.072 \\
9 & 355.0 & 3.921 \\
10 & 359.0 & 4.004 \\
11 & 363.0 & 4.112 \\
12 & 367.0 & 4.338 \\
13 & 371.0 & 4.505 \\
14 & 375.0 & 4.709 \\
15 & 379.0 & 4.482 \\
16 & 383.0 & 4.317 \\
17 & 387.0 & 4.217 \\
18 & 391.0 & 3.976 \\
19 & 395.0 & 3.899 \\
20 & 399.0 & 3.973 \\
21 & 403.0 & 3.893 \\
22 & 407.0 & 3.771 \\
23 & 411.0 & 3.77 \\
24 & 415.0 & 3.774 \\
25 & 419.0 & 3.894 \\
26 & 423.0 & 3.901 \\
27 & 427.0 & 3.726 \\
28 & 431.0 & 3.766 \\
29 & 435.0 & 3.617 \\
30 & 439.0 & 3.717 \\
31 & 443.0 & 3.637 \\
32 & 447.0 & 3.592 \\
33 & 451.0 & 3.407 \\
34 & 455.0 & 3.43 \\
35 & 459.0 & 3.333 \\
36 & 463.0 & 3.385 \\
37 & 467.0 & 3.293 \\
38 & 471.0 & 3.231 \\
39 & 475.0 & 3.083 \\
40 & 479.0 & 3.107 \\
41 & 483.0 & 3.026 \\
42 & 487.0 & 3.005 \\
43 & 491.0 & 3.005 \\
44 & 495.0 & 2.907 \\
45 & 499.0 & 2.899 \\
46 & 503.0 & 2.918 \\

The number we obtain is 3.88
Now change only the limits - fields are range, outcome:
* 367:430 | 4.06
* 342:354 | 4.11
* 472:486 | 3.08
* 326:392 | 4.27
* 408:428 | 3.82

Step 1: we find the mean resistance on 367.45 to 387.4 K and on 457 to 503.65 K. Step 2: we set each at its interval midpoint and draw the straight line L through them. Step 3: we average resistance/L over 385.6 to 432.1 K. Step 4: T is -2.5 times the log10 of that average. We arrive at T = 0.04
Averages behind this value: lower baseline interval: 4.46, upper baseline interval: 3.1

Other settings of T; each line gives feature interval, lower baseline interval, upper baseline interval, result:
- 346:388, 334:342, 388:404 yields -0.05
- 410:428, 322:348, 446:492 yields -0.04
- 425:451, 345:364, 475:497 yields -0.08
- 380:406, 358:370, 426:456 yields -0.02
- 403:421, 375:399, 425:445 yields 0.04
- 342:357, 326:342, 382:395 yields 0.06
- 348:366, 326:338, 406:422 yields 0.06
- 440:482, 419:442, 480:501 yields 0.00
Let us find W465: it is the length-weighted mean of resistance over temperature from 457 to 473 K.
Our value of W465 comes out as 3.31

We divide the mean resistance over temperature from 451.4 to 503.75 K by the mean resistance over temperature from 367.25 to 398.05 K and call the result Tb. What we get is 0.7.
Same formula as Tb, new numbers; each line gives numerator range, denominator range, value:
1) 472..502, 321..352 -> 0.69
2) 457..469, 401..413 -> 0.88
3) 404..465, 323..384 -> 0.85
